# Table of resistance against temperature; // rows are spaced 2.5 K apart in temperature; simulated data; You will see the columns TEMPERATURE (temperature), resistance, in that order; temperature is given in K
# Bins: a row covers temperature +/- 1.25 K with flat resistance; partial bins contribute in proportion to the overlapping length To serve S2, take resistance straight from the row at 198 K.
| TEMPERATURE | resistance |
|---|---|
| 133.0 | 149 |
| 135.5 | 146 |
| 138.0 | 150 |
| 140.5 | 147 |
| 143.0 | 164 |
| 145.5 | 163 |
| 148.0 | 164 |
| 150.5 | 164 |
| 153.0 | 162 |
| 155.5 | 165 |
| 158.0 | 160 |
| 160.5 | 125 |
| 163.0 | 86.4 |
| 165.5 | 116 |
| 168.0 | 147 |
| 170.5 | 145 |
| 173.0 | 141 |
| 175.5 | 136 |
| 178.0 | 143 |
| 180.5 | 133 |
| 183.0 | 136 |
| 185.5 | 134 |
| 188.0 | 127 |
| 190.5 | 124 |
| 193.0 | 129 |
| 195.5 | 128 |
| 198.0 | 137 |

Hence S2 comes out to 137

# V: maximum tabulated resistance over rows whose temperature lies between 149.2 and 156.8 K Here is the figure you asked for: 165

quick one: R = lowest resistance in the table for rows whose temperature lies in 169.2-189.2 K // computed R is 127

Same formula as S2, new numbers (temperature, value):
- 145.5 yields 163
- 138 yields 150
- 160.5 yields 125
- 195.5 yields 128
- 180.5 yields 133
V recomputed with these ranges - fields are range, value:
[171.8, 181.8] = 143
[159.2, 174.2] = 147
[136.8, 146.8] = 164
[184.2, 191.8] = 134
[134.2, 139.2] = 150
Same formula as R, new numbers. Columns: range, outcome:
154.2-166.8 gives 86.4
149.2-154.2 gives 162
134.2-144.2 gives 146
